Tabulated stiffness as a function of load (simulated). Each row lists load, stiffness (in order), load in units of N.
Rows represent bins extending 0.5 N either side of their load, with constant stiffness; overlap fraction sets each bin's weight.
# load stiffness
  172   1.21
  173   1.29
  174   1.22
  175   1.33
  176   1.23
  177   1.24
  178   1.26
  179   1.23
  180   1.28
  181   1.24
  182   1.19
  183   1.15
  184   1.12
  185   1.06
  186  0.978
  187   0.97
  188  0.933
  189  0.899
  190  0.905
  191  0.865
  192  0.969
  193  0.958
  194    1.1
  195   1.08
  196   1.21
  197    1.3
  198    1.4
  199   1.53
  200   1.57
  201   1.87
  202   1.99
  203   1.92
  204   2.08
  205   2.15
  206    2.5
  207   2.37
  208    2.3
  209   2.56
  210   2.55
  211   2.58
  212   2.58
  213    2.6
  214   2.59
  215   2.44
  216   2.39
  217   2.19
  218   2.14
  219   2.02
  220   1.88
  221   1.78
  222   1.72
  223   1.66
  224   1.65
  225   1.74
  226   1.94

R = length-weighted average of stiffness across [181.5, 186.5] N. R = 1.1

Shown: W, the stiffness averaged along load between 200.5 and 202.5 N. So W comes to 1.93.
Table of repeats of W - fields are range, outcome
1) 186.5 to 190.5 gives 0.927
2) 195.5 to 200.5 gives 1.4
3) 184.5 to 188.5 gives 0.985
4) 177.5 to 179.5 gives 1.25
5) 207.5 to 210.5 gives 2.47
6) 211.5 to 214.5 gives 2.59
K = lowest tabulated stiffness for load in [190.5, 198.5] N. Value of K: 0.865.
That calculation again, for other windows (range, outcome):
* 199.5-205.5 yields 1.57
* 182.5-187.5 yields 0.97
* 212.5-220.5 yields 1.88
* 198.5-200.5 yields 1.53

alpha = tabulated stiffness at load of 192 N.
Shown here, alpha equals 0.969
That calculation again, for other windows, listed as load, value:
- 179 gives 1.23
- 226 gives 1.94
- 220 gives 1.88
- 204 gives 2.08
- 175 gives 1.33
